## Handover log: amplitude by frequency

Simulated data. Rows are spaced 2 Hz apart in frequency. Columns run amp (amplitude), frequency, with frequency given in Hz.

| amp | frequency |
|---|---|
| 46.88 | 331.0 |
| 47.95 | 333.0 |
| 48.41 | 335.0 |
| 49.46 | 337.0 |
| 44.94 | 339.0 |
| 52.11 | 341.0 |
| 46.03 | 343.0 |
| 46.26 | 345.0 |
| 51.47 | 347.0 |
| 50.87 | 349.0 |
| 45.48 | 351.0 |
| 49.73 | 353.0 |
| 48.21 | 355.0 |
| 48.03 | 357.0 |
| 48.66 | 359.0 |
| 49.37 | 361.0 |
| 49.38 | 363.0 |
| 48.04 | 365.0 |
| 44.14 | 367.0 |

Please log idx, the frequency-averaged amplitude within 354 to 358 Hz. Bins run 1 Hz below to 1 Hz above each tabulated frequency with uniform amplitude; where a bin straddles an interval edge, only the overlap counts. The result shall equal 48.1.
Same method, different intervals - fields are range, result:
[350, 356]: 47.8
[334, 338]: 48.9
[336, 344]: 48.1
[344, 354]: 48.8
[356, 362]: 48.7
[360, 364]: 49.4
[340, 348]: 49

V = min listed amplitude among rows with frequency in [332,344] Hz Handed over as 44.94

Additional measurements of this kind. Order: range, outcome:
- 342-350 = 46.03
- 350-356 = 45.48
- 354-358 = 48.03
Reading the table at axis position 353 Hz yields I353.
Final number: 49.73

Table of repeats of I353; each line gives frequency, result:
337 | 49.46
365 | 48.04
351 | 45.48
